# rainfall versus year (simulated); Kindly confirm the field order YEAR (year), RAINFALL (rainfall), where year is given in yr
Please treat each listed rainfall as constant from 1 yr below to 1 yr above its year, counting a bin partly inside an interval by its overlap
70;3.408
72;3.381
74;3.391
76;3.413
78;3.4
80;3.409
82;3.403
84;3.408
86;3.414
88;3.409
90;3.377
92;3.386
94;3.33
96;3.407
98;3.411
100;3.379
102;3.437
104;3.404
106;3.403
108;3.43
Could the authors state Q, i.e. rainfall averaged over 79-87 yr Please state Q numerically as 3.41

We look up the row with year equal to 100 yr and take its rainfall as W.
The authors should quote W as 3.379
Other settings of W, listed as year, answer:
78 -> 3.4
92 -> 3.386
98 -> 3.411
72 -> 3.381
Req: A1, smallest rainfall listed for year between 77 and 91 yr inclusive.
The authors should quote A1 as 3.377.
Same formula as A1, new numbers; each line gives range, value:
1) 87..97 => 3.33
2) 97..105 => 3.379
